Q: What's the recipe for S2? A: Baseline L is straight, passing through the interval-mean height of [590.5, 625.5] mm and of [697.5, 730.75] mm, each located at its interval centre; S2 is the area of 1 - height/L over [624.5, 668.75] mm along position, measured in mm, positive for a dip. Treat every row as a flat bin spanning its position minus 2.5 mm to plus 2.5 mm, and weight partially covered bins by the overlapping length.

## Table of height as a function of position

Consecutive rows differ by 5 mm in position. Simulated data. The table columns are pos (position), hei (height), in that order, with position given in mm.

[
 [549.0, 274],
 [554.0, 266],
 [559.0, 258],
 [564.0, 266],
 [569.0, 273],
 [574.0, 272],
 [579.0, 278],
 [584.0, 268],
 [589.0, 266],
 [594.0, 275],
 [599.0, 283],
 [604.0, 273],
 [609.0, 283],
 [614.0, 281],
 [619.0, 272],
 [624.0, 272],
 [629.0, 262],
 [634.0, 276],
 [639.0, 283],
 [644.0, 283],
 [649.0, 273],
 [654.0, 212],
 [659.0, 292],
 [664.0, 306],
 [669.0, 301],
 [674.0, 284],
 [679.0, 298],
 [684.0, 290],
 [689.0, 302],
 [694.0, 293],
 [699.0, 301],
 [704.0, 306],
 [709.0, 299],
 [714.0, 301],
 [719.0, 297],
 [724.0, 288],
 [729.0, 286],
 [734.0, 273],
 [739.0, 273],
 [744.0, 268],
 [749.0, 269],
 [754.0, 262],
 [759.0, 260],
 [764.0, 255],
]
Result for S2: 1.48 mm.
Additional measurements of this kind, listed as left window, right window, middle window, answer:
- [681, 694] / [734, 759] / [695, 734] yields -1.71 mm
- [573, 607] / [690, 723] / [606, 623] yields 0.07 mm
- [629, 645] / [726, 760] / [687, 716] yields -2.85 mm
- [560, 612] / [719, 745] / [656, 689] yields -2.04 mm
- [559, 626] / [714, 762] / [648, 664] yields 0.56 mm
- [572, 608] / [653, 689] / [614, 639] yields 0.65 mm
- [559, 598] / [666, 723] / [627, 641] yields 0.48 mm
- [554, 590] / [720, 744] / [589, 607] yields -0.35 mm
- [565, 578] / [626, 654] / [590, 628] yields -0.71 mm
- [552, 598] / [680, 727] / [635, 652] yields 0.42 mm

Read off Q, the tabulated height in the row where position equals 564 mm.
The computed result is 266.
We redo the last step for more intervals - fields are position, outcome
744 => 268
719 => 297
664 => 306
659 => 292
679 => 298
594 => 275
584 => 268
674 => 284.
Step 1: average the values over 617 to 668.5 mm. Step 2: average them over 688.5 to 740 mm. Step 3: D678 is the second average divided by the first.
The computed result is 1.07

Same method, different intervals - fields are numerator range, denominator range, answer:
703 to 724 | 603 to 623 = 1.08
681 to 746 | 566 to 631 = 1.06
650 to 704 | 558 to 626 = 1.06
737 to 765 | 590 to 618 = 0.95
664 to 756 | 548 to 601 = 1.07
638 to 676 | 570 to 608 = 1.02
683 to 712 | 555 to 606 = 1.10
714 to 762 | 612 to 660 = 1.02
